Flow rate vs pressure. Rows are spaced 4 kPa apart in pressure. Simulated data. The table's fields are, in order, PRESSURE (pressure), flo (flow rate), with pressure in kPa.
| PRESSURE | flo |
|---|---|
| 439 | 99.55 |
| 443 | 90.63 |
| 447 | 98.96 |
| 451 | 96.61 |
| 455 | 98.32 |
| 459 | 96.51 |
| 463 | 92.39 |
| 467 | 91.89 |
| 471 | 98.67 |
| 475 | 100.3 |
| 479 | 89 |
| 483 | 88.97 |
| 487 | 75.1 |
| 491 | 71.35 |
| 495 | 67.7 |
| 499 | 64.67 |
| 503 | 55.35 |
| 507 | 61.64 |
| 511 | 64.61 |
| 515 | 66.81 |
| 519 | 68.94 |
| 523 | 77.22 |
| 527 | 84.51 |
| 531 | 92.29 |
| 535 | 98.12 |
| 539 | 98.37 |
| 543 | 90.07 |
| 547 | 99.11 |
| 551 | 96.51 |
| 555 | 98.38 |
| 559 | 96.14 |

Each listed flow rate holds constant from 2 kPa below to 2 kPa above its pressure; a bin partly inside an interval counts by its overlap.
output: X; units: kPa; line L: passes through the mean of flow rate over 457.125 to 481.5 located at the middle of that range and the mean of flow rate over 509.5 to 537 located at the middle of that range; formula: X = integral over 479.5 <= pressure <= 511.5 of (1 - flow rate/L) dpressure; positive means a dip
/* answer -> 6.4 kPa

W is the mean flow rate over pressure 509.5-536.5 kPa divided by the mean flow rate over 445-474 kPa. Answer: 0.82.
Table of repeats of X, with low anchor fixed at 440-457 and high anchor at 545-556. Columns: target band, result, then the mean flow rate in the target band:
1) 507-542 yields 6.13 kPa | 80.5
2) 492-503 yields 3.67 kPa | 64.7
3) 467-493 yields 2.48 kPa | 87.6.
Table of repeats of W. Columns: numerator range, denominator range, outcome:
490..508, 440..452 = 0.67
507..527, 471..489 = 0.78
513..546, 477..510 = 1.19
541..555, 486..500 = 1.37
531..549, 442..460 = 0.99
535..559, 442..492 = 1.05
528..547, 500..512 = 1.56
